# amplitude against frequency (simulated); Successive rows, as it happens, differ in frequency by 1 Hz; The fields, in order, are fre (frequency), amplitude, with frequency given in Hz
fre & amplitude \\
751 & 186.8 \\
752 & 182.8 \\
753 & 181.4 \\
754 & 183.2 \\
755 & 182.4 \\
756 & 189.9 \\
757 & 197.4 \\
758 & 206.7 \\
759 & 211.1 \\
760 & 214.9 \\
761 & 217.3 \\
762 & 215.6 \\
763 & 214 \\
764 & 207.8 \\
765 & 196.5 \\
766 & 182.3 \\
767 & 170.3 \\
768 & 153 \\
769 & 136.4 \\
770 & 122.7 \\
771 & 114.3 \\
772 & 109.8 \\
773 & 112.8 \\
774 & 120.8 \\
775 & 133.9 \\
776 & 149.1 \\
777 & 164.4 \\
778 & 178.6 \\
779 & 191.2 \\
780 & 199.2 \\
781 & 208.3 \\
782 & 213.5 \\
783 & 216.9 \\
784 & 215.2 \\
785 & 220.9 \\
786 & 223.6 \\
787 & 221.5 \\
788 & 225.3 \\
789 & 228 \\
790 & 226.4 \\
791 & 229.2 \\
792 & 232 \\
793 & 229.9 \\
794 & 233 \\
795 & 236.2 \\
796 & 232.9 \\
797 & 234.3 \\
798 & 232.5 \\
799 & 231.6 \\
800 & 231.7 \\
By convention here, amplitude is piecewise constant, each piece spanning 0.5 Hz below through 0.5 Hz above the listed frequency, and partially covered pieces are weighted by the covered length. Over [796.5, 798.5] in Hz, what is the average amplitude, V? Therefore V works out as 233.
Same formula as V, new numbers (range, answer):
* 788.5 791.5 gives 228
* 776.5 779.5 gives 178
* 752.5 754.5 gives 182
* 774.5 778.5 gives 156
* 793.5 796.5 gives 234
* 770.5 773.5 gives 112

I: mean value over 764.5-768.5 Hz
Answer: 176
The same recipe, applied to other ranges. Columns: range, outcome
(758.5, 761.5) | 214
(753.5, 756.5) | 185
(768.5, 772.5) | 121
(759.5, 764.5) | 214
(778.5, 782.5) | 203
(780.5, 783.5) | 213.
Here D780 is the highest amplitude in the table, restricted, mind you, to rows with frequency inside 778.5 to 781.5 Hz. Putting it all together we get 208.3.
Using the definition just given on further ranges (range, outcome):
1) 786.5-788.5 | 225.3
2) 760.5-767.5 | 217.3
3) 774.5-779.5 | 191.2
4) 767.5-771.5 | 153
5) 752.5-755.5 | 183.2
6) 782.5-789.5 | 228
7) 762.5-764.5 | 214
